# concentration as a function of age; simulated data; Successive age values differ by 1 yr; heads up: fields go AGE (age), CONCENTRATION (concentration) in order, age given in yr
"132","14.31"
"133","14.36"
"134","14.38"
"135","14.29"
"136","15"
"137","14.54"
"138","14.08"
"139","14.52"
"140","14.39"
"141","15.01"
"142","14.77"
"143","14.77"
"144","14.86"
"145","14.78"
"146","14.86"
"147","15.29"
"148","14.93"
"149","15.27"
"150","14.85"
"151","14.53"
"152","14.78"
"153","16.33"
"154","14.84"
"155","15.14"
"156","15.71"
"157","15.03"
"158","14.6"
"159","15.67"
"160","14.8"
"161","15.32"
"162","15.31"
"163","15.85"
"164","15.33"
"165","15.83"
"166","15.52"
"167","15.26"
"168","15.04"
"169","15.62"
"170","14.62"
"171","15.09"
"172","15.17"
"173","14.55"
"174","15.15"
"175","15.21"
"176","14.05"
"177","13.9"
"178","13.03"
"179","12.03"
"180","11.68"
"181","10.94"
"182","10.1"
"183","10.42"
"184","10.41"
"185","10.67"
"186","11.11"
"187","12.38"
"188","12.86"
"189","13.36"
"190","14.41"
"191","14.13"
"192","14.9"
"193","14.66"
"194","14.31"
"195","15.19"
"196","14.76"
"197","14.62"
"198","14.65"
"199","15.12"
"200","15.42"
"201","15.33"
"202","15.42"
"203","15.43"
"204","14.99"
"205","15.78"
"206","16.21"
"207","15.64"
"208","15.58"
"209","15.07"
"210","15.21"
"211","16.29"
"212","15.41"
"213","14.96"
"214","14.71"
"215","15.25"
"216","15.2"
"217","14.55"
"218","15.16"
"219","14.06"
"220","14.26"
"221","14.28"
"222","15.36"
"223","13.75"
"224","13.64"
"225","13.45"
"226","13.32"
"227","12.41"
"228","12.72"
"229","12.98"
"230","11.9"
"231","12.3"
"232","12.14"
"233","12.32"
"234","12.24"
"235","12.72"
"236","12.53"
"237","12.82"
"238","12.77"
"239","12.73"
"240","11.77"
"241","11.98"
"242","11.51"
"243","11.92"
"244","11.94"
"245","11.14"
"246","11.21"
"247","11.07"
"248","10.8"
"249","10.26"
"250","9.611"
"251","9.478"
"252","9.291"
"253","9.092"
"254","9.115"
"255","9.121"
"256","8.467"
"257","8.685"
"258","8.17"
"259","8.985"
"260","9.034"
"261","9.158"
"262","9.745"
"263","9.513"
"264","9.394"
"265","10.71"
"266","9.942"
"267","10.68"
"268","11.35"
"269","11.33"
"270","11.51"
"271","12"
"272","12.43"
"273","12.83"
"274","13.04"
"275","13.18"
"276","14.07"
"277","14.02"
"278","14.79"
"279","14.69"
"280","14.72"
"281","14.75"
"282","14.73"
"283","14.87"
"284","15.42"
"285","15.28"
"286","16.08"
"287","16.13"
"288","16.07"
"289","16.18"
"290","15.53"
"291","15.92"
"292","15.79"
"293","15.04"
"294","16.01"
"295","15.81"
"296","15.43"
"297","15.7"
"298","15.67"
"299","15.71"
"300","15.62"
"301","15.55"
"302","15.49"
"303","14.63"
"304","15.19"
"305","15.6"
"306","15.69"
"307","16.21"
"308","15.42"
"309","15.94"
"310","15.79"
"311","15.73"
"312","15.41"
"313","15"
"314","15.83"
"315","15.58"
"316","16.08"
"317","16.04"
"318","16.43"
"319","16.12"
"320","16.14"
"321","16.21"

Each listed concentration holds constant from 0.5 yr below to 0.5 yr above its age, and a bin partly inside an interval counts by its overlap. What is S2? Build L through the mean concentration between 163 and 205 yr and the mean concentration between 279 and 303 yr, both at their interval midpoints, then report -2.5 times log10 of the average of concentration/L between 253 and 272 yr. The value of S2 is 0.46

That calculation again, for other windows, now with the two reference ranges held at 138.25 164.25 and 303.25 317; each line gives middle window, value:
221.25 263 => 0.334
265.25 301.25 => 0.087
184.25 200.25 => 0.103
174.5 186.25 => 0.255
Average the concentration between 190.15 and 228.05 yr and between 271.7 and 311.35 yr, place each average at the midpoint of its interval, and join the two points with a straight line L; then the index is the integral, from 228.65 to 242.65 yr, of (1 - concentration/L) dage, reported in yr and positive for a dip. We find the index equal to 2.43 yr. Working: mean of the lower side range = 14.8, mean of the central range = 12.3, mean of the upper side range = 15.2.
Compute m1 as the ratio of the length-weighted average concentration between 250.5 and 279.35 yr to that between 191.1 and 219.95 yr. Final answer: 0.71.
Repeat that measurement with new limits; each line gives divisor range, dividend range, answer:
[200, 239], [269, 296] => 1.03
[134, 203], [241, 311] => 0.90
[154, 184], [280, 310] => 1.09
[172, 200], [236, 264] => 0.78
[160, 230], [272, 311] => 1.07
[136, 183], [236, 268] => 0.71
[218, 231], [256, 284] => 0.87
